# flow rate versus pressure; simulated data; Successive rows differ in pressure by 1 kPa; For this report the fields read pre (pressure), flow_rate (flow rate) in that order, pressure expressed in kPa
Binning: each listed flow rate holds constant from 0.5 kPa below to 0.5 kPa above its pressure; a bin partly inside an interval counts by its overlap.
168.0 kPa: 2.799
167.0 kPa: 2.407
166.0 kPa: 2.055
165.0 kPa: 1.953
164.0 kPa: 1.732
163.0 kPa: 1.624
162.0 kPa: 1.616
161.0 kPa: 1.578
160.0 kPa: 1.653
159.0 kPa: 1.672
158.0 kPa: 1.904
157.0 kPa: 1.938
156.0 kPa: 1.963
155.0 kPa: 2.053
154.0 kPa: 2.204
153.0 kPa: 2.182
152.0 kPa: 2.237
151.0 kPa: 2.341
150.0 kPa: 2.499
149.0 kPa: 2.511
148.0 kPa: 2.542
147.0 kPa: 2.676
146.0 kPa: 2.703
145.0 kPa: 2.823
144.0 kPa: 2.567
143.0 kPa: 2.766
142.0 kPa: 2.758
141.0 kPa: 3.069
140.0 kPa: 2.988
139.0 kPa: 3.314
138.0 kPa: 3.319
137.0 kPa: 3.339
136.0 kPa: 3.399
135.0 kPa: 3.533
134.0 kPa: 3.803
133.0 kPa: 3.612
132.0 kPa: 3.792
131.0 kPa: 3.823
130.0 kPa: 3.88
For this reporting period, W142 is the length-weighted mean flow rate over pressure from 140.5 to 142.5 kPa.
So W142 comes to 2.91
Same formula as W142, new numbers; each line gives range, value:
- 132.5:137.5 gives 3.54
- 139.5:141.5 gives 3.03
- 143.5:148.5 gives 2.66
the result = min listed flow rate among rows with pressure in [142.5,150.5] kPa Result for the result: 2.499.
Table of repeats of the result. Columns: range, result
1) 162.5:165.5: 1.624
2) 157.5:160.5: 1.653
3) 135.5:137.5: 3.339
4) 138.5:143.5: 2.758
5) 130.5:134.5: 3.612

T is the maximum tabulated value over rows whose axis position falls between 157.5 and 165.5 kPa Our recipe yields 1.953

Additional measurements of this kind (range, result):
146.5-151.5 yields 2.676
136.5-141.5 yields 3.339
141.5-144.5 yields 2.766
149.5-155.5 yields 2.499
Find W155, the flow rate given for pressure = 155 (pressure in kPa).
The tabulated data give 2.053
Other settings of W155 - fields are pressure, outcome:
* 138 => 3.319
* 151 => 2.341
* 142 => 2.758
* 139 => 3.314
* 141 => 3.069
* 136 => 3.399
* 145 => 2.823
